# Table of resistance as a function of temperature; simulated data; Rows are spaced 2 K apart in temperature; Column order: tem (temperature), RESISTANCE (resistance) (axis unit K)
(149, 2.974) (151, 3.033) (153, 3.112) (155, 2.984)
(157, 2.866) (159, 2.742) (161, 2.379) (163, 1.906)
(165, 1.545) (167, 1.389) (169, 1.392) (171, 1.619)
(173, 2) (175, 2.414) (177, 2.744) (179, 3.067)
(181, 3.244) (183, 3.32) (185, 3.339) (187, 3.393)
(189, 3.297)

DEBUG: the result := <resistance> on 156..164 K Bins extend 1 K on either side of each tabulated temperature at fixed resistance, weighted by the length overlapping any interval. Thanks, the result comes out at 2.47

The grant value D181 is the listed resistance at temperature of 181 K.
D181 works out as 3.244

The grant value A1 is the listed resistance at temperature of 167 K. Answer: 1.389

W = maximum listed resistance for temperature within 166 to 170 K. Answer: 1.392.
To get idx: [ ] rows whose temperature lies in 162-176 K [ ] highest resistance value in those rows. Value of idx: 2.414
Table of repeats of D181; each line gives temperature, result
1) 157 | 2.866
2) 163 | 1.906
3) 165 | 1.545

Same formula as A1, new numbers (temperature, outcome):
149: 2.974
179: 3.067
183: 3.32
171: 1.619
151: 3.033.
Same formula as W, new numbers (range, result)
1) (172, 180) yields 3.067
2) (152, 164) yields 3.112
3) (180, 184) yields 3.32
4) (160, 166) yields 2.379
